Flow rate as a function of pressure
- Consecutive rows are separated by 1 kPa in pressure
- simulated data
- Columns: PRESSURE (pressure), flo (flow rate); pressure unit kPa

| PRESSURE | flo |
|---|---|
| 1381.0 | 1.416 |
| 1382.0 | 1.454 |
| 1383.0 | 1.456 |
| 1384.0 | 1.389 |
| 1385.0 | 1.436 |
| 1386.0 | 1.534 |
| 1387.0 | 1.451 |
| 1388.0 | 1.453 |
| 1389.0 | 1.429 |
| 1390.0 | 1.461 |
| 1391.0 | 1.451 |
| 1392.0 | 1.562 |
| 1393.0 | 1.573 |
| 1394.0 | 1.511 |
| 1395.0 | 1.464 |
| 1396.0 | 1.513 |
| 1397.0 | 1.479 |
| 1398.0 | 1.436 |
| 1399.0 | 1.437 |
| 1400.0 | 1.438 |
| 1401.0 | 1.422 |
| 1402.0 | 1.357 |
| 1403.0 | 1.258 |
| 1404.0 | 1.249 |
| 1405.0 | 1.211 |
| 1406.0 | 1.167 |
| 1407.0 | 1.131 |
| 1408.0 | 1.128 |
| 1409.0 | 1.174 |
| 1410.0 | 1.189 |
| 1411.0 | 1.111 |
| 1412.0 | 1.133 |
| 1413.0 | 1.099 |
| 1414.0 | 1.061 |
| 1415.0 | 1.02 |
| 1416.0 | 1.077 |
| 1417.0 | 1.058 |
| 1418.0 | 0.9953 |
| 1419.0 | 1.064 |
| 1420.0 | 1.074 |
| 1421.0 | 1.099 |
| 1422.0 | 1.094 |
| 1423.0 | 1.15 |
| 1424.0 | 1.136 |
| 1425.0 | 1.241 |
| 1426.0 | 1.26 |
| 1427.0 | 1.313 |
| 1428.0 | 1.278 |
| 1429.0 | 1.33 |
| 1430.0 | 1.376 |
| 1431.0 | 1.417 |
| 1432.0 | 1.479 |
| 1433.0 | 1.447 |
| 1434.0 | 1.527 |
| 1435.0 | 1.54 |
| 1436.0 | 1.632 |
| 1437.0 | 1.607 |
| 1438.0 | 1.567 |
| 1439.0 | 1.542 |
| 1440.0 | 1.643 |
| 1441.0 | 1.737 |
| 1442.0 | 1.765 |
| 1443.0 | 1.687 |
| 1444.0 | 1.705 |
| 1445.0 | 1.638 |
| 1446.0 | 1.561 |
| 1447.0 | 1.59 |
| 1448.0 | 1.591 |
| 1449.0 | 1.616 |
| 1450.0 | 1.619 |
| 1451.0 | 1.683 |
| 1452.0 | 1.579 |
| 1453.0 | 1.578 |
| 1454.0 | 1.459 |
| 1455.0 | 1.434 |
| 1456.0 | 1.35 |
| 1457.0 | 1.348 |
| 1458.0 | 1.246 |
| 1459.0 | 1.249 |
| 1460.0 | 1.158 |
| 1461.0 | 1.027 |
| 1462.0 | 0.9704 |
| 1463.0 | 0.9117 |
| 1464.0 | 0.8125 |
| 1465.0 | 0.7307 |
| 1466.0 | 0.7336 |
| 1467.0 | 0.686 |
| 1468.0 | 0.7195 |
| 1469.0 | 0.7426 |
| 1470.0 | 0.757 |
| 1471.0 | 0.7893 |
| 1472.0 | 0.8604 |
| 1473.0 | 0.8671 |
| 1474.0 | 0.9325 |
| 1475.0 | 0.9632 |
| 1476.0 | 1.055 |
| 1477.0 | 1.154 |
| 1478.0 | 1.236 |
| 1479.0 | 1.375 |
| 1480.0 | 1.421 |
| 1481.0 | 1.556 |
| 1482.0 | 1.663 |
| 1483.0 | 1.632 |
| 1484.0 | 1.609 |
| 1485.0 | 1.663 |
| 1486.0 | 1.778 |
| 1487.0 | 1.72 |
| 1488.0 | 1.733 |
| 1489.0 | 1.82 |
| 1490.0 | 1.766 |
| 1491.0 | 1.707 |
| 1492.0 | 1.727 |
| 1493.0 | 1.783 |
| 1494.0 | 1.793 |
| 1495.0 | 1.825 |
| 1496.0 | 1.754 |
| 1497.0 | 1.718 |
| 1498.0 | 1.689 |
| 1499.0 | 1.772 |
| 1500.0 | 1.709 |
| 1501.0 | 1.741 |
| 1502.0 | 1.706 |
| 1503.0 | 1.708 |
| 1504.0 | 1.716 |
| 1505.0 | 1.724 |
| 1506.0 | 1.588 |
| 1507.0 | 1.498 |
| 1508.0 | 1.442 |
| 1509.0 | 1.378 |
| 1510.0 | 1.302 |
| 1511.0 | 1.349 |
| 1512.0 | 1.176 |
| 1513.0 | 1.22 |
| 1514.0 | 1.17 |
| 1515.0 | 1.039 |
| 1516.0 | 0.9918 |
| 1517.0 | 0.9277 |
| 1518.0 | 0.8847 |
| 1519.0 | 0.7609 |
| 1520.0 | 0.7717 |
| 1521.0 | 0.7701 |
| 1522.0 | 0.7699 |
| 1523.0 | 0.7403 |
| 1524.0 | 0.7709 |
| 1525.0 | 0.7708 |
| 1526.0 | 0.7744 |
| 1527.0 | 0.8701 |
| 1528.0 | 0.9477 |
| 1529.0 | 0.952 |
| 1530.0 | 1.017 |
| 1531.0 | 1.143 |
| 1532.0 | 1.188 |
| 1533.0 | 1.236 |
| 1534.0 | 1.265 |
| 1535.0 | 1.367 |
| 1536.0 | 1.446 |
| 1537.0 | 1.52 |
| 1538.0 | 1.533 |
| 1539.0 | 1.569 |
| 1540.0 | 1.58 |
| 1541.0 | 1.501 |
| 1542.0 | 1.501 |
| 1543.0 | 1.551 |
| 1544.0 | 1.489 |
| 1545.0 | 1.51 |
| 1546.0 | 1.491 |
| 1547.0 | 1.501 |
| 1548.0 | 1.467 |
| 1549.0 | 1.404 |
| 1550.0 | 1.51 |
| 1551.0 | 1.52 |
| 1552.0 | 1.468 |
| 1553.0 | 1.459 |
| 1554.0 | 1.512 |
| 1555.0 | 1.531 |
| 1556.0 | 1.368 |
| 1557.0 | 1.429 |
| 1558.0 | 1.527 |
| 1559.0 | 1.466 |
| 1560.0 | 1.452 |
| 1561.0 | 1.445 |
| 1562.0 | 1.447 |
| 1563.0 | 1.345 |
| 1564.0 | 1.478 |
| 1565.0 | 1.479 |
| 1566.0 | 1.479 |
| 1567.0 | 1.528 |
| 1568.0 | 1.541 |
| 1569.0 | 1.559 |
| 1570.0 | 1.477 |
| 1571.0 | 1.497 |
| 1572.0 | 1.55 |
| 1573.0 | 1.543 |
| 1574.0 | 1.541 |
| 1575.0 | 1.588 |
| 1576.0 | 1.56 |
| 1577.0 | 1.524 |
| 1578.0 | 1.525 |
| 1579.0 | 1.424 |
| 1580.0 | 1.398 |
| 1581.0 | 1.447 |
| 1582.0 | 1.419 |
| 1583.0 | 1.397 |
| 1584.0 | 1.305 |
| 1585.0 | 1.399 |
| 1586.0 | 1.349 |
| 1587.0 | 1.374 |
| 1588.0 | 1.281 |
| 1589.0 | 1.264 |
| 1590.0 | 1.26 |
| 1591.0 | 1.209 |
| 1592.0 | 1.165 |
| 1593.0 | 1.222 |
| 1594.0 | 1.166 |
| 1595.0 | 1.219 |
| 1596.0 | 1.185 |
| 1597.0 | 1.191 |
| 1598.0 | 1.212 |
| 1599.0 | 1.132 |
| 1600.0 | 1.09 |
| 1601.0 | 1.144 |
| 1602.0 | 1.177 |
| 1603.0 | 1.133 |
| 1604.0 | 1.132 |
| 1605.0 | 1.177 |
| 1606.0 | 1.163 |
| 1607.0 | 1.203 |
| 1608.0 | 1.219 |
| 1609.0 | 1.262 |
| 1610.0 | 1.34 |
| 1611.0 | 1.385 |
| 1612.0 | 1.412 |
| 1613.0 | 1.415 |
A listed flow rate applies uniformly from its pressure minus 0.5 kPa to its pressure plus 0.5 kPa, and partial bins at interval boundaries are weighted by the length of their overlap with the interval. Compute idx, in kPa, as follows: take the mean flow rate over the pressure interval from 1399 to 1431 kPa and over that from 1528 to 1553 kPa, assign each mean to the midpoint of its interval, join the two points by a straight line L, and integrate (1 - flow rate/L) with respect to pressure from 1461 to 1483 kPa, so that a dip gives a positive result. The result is 4.7 kPa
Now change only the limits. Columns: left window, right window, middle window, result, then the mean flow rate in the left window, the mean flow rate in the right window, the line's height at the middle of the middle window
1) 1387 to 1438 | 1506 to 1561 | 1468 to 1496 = -2.6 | 1.31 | 1.26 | 1.28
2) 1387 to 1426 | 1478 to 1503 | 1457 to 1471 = 5.7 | 1.26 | 1.69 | 1.55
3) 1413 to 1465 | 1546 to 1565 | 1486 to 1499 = -3.3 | 1.35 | 1.46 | 1.4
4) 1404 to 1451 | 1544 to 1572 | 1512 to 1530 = 6.7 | 1.35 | 1.48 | 1.44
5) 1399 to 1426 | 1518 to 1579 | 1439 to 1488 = -3.3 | 1.17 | 1.34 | 1.23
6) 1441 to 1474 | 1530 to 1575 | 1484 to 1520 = -4.8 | 1.24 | 1.46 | 1.34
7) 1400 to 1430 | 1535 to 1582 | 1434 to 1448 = -4.5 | 1.18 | 1.49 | 1.23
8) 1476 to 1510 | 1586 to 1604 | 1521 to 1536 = 4.9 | 1.63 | 1.2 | 1.48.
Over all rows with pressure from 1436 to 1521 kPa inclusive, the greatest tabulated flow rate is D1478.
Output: 1.825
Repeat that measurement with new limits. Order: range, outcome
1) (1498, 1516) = 1.772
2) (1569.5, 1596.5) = 1.588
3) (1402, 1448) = 1.765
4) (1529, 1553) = 1.58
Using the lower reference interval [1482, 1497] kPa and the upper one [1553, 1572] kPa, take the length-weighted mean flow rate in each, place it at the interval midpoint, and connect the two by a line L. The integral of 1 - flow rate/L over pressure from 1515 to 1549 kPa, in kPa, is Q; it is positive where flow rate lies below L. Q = 8.7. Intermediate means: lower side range 1.73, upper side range 1.48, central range 1.17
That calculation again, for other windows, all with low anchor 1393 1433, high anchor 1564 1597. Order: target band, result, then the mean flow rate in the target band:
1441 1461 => -3.6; 1.51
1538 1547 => -1.0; 1.52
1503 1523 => 2.3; 1.19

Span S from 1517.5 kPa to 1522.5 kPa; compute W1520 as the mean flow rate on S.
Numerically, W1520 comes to 0.791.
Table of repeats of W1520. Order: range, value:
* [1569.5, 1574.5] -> 1.52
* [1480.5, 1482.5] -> 1.61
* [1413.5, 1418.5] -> 1.04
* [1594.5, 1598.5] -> 1.2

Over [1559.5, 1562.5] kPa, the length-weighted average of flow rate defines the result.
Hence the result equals 1.45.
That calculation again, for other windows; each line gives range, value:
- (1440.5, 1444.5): 1.72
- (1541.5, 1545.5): 1.51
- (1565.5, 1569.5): 1.53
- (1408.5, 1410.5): 1.18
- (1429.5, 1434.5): 1.45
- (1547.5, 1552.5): 1.47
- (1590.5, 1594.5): 1.19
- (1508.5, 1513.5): 1.28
